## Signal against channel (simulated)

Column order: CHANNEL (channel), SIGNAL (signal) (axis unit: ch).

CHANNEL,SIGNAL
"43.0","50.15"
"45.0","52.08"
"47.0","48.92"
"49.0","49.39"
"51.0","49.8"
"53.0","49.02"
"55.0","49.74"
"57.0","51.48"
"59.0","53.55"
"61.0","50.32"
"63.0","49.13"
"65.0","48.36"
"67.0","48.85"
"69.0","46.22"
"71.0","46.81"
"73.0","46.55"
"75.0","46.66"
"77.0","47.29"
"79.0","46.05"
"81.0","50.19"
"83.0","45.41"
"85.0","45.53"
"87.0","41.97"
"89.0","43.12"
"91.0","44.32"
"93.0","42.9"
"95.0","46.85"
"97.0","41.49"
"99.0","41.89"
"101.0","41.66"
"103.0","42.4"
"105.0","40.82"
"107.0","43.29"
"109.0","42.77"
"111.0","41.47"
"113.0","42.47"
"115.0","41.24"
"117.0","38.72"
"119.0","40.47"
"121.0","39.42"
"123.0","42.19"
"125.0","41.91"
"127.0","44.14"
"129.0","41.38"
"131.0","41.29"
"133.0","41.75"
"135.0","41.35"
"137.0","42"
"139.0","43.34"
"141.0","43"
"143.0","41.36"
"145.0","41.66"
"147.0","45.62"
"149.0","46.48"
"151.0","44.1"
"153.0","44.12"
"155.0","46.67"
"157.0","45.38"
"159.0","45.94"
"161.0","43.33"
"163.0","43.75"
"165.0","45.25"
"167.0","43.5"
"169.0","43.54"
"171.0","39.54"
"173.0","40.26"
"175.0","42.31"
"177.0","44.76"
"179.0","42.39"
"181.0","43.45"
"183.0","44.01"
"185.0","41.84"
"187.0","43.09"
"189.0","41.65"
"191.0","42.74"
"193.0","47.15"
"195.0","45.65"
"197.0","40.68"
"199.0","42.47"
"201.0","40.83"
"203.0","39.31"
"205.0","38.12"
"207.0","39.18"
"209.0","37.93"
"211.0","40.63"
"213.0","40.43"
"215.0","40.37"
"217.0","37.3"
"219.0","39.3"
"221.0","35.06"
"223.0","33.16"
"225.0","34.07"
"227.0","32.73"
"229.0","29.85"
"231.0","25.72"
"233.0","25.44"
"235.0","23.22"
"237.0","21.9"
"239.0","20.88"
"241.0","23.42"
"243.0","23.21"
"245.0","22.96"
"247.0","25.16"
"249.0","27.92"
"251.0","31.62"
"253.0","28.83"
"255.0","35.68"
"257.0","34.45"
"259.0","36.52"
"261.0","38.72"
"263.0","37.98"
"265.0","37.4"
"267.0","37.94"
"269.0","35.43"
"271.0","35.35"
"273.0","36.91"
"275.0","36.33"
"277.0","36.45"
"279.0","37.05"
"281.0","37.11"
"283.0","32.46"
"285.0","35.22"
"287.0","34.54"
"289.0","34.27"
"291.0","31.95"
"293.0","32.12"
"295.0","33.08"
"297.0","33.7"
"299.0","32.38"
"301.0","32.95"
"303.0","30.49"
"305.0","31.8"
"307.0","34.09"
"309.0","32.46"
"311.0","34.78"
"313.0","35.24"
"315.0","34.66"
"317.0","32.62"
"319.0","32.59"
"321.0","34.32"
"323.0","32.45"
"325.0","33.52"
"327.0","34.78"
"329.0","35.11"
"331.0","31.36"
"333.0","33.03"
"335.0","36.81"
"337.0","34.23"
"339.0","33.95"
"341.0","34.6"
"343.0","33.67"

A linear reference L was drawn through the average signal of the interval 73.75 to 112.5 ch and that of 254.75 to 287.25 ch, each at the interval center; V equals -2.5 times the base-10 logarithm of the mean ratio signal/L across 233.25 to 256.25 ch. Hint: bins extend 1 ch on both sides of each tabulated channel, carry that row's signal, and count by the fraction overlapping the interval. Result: 0.39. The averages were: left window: 44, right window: 36.3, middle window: 26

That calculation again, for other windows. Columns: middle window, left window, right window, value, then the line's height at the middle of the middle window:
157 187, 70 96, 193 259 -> -0.14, 38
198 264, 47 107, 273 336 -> 0.16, 38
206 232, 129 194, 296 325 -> 0.10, 39.4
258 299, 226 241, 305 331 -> -0.19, 29.9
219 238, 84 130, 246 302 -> 0.23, 36.5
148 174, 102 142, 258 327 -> -0.10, 40.1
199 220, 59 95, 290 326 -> -0.02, 38.9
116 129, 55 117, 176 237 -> 0.05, 43.2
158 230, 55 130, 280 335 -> -0.03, 39.4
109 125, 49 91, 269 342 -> 0.10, 45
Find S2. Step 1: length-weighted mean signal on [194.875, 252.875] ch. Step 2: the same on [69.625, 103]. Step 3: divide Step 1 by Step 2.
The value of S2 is 0.73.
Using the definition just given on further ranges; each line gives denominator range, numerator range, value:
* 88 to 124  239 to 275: 0.76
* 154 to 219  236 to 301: 0.77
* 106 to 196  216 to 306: 0.75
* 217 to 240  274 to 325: 1.14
